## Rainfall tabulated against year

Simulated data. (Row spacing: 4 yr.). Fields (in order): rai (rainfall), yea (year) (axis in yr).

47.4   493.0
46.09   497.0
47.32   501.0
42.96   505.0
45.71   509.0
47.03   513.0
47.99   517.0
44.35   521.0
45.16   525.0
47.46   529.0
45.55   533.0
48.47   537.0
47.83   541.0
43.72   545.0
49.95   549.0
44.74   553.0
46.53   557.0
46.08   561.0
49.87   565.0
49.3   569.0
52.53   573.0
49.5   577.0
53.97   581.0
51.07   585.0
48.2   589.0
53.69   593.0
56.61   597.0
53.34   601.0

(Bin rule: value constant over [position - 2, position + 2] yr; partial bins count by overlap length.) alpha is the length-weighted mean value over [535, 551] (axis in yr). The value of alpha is 47.5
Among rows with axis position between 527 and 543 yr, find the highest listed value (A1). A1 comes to 48.47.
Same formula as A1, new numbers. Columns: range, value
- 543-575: 52.53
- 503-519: 47.99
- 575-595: 53.97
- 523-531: 47.46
